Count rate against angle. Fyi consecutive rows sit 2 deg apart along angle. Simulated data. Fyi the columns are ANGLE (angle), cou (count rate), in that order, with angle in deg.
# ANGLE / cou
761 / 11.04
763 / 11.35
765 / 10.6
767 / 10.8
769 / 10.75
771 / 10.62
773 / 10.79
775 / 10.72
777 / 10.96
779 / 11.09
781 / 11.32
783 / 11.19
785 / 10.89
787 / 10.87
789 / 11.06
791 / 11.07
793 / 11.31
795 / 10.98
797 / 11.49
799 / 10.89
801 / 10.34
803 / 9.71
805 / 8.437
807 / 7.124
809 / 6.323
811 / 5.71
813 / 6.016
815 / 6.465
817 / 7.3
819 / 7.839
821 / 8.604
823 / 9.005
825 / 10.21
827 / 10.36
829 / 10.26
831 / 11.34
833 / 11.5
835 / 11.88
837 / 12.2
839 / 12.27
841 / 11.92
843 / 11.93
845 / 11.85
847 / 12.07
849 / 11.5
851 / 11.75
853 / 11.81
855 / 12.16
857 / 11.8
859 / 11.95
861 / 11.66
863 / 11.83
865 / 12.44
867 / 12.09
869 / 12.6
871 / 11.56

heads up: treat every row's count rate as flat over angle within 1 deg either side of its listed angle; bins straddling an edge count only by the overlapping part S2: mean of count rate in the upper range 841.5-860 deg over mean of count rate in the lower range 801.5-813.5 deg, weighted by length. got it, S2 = 1.60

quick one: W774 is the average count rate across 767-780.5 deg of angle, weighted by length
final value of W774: 10.8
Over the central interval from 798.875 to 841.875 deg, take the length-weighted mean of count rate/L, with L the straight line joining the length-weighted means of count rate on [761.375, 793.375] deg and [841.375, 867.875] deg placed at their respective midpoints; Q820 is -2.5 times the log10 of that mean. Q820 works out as 0.23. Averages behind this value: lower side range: 11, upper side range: 11.9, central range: 9.31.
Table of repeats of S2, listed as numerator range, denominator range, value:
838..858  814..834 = 1.28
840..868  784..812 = 1.22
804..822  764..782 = 0.65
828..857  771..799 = 1.06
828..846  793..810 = 1.23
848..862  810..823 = 1.65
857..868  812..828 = 1.46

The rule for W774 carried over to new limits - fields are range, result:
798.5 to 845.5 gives 9.52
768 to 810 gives 10.4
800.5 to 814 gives 7.57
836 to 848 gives 12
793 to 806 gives 10.4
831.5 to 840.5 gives 11.9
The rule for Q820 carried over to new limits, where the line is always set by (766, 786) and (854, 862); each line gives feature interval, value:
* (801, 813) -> 0.43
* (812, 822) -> 0.49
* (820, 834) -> 0.13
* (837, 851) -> -0.02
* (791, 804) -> 0.04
